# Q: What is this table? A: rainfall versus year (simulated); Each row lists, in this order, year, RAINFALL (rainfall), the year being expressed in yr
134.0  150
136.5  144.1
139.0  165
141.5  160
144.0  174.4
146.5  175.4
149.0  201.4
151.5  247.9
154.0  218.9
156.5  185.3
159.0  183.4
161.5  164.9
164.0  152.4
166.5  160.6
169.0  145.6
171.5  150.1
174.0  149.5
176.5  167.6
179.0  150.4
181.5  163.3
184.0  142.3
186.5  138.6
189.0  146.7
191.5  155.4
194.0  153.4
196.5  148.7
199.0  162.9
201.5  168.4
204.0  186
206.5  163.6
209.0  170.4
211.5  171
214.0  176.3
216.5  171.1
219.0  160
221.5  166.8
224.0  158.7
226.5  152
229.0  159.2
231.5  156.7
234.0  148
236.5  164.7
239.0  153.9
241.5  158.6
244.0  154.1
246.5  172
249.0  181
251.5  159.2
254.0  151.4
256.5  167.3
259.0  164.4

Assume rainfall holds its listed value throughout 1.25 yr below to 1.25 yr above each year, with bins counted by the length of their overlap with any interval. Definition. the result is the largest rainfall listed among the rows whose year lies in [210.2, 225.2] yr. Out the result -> 176.3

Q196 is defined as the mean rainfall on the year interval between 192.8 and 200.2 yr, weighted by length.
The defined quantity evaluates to 155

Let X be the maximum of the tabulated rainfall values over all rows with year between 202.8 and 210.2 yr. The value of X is 186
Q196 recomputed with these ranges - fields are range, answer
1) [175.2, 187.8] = 152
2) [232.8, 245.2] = 156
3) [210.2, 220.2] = 170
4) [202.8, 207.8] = 175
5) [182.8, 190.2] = 143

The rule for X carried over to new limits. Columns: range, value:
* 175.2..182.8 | 167.6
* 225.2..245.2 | 164.7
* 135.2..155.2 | 247.9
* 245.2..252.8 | 181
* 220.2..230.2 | 166.8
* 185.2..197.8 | 155.4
